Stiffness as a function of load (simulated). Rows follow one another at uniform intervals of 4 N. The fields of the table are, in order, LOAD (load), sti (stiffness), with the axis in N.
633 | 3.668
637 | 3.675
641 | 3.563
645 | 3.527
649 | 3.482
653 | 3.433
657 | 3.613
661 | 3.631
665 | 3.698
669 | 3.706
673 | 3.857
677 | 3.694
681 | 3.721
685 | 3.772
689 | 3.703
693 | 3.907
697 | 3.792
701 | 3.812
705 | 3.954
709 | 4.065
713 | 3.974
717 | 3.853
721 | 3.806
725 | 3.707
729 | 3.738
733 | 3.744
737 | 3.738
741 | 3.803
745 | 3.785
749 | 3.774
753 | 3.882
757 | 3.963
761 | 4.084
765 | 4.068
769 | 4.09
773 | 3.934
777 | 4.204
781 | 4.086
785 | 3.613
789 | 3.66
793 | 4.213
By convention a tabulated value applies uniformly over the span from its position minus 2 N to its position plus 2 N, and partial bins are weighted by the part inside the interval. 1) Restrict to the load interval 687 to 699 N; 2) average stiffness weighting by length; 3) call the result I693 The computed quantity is 3.8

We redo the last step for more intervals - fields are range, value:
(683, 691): 3.74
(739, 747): 3.79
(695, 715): 3.92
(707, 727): 3.88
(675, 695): 3.76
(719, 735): 3.75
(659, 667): 3.66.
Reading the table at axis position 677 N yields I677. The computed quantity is 3.694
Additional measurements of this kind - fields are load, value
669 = 3.706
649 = 3.482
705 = 3.954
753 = 3.882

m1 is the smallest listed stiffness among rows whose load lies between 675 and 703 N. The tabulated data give 3.694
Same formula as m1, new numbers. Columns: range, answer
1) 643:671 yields 3.433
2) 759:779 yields 3.934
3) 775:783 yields 4.086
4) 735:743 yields 3.738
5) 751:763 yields 3.882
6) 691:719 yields 3.792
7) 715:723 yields 3.806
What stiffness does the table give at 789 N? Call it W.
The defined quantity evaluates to 3.66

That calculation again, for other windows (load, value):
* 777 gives 4.204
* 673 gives 3.857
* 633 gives 3.668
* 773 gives 3.934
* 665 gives 3.698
